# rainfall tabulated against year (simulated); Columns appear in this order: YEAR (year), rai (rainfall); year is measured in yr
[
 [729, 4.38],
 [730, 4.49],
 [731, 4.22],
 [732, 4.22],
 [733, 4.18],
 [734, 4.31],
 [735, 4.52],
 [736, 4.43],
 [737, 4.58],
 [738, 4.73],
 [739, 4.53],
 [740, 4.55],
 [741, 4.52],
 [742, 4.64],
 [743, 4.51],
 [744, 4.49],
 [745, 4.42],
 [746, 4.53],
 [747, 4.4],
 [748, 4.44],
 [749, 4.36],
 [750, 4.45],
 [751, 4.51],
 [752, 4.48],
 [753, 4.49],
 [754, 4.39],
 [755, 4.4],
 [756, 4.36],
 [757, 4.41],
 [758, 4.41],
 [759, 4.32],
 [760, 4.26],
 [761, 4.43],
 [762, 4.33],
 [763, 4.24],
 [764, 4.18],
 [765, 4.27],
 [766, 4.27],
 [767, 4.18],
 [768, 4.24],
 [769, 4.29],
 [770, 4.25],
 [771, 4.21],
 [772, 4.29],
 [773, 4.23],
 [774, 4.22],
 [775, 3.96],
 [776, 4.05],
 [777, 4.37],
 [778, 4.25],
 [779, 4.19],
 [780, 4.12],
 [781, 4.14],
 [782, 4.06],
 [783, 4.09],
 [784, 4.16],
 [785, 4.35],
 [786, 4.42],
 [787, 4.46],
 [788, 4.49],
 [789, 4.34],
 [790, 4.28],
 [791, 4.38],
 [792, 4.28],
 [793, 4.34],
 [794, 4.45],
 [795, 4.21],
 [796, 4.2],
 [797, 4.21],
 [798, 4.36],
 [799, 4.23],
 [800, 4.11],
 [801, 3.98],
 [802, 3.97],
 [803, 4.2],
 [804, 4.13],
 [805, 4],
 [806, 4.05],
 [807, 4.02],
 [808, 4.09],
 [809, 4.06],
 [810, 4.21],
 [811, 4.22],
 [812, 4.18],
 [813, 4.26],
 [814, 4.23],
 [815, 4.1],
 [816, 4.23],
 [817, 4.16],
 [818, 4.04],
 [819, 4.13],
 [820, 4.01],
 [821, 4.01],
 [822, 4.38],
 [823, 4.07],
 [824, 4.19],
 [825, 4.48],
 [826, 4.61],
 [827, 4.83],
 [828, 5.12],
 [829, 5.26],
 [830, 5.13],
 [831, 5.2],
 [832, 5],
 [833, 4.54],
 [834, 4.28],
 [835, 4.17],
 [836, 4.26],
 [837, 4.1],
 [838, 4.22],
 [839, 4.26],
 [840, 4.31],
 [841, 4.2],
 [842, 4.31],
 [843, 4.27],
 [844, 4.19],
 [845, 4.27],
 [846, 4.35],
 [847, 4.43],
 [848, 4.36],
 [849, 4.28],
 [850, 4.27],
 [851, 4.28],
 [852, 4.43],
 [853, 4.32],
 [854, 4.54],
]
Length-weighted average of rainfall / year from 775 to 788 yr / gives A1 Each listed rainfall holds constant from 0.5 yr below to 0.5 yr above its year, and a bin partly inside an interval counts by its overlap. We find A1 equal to 4.22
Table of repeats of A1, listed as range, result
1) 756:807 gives 4.24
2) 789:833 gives 4.32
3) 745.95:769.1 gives 4.36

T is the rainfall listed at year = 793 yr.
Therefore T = 4.34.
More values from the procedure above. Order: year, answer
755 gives 4.4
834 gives 4.28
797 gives 4.21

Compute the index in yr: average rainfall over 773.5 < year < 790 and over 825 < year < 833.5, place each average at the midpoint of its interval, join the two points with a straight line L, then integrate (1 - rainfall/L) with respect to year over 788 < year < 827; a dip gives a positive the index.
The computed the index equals 3.4 yr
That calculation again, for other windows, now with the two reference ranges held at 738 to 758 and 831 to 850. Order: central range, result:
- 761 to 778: 0.81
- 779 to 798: 0.60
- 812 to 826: 0.58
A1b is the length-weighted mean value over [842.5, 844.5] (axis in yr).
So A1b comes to 4.23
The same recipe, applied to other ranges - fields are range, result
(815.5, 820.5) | 4.11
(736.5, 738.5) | 4.66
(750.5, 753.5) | 4.49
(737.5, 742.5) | 4.59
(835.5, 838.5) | 4.19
